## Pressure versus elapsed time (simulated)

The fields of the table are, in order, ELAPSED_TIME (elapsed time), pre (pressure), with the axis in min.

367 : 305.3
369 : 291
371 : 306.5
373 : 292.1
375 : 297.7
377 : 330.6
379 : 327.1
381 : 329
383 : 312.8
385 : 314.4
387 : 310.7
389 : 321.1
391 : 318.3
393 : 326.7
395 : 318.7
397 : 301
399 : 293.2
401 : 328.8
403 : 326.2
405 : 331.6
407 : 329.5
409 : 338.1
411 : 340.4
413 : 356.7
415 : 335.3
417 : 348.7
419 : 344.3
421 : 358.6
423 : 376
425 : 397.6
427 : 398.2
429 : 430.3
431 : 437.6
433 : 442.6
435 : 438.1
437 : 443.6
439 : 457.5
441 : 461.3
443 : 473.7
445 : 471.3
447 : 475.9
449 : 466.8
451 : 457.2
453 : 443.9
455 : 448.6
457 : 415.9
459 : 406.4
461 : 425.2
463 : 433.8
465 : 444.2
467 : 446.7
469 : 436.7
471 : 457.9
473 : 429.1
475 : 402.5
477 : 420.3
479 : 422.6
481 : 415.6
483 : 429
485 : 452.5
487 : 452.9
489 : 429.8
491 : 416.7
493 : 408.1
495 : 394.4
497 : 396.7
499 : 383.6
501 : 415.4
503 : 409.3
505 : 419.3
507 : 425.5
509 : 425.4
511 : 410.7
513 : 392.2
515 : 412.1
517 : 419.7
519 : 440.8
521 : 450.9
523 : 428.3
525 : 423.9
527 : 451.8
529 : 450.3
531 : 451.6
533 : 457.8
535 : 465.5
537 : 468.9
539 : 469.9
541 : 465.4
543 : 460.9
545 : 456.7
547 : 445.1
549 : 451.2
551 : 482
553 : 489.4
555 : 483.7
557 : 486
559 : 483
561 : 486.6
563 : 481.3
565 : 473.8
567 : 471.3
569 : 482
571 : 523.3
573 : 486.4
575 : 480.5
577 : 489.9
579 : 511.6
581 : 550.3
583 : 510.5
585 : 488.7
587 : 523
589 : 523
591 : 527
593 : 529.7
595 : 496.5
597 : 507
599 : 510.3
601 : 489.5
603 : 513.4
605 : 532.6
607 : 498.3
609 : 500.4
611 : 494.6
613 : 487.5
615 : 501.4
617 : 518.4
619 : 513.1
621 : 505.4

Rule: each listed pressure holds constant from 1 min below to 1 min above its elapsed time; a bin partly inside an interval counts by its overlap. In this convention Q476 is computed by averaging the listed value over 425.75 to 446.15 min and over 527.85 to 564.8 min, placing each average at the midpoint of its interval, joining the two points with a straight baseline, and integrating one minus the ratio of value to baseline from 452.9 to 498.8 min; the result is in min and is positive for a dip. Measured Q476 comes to 2.76 min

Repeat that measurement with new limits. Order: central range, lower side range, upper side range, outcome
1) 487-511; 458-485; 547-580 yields 1.8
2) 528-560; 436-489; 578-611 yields 1.2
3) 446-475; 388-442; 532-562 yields -2.8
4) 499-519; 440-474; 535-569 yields 2.0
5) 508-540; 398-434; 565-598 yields 1.2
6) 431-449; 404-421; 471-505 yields -4.3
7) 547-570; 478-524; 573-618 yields -0.2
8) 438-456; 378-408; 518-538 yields -4.4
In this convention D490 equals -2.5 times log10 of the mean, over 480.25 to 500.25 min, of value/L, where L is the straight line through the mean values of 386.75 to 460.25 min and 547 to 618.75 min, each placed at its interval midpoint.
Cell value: 0.04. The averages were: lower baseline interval 387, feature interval 418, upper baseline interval 498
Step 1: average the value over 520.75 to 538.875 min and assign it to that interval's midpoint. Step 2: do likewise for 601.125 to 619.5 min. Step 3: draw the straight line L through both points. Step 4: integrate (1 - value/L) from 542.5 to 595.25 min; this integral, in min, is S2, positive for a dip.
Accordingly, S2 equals -1.6 min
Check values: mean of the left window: 451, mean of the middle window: 492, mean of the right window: 506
